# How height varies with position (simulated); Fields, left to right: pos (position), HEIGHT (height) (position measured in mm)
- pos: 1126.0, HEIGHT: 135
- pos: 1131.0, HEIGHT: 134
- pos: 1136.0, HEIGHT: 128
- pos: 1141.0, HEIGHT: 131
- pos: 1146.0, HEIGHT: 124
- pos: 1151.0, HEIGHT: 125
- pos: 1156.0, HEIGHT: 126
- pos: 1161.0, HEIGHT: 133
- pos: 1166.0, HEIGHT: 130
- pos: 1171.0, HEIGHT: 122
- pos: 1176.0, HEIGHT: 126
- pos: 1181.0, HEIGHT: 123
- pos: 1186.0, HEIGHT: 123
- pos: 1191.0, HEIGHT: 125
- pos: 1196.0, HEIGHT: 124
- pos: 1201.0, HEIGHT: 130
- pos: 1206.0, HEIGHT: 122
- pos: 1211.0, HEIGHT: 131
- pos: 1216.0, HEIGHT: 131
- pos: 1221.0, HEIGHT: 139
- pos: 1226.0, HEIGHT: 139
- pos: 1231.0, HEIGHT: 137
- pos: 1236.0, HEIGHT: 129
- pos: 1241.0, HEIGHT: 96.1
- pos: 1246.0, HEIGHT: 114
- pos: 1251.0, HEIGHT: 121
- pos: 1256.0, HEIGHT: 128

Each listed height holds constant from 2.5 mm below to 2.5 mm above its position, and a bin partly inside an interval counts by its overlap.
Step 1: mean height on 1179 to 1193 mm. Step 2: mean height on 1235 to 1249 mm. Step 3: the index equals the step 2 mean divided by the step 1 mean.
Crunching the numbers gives 0.90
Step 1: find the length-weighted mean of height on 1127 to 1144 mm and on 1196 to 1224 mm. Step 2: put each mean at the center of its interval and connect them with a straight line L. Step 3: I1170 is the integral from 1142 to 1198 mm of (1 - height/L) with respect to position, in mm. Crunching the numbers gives 2.14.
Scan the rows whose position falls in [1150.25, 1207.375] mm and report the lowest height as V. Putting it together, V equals 122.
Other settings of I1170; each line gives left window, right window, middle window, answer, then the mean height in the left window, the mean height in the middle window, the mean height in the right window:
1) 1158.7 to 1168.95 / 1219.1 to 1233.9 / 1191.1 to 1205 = 0.9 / 131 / 126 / 138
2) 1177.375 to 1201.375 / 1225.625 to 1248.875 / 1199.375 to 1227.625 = -2.0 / 125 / 132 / 122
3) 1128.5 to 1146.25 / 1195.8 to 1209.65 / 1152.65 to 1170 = 0.0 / 130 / 129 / 126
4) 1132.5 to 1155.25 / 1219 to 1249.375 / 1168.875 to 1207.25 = 0.6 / 127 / 124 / 125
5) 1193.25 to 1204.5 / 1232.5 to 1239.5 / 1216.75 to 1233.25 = -1.5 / 127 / 138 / 125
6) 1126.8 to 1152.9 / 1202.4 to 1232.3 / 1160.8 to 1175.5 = 0.3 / 129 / 127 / 133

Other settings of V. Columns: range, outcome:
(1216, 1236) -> 129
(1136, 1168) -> 124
